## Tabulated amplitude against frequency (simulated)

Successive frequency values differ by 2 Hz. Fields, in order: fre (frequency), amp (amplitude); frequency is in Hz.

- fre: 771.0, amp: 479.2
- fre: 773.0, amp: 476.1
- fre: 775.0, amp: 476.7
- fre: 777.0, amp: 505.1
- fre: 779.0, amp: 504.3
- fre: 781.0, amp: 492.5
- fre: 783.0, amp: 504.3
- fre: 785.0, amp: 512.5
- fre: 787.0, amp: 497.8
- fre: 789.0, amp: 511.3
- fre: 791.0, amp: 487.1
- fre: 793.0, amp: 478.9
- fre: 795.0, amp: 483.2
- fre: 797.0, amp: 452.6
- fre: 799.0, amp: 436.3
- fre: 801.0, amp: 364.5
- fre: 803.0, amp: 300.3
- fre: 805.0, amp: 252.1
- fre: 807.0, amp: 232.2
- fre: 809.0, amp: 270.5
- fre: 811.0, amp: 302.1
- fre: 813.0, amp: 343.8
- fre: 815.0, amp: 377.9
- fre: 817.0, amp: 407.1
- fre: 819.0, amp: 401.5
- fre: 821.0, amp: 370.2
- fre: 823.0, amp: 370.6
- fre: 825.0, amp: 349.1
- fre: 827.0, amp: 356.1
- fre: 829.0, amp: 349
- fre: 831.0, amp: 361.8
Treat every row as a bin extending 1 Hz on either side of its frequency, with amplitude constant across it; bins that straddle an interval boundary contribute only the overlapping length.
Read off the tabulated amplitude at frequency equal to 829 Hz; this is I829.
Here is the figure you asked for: 349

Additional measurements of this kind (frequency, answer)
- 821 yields 370.2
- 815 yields 377.9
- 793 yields 478.9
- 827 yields 356.1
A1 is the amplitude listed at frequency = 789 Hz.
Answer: 511.3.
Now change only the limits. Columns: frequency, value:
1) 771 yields 479.2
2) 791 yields 487.1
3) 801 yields 364.5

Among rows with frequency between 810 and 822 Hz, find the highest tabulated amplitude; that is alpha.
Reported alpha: 407.1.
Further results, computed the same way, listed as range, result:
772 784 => 505.1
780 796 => 512.5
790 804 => 487.1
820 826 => 370.6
